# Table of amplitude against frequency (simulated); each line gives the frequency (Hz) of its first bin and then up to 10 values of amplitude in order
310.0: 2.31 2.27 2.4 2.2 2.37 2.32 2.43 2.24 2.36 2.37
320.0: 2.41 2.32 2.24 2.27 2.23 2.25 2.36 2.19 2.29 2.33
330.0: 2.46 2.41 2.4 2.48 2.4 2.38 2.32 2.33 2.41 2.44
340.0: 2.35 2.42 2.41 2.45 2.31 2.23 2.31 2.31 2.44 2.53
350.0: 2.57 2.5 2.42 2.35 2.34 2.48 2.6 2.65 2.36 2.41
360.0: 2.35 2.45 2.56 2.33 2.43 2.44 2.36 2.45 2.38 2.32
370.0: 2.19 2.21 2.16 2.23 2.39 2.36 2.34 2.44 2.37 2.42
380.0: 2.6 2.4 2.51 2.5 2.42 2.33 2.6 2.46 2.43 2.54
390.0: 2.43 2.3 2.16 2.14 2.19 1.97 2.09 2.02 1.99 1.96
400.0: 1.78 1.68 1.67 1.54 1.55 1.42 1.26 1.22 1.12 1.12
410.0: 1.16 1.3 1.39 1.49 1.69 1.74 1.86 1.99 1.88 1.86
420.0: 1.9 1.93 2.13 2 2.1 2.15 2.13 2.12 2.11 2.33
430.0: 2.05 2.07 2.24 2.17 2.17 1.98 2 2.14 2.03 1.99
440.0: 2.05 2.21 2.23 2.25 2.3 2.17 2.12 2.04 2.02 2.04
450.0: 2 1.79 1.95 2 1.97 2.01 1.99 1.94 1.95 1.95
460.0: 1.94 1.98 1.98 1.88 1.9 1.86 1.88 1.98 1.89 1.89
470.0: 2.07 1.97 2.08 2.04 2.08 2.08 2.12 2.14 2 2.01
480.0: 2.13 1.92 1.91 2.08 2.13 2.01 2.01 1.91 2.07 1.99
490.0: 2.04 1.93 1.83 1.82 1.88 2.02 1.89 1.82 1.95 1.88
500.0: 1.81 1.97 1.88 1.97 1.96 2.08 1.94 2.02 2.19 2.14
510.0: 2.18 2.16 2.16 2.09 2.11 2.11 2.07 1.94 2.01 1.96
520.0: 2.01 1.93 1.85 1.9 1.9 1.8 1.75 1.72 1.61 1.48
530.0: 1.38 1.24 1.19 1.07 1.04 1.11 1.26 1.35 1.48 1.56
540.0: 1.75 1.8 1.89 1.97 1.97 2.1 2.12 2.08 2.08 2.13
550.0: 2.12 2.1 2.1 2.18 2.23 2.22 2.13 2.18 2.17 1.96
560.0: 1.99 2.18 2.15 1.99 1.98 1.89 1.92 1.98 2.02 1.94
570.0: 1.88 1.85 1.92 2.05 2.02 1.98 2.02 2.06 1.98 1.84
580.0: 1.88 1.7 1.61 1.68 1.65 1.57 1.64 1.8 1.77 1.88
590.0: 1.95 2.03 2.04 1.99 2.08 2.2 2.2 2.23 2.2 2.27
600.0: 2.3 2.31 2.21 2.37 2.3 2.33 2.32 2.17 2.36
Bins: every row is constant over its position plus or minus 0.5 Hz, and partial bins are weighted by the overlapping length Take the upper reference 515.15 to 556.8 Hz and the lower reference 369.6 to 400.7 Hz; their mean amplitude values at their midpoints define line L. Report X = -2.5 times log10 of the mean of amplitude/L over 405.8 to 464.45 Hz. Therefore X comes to 0.10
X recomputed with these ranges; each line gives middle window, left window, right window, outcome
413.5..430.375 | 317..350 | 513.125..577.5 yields 0.083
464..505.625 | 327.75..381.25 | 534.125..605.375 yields 0.085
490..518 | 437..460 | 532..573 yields -0.018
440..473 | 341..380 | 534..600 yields 0.090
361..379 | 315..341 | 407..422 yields -0.184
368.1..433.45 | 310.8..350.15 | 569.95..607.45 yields 0.119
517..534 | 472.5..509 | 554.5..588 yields 0.180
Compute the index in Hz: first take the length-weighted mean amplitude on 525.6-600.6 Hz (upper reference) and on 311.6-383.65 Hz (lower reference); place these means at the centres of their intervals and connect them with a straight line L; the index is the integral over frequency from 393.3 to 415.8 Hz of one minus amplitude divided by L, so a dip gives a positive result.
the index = 6.3 Hz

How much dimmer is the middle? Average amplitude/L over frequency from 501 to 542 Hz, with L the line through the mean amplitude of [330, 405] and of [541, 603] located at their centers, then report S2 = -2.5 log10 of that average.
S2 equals 0.17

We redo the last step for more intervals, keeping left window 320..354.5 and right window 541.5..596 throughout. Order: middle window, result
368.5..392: -0.04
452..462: 0.10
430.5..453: 0.05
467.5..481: 0.05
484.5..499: 0.09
